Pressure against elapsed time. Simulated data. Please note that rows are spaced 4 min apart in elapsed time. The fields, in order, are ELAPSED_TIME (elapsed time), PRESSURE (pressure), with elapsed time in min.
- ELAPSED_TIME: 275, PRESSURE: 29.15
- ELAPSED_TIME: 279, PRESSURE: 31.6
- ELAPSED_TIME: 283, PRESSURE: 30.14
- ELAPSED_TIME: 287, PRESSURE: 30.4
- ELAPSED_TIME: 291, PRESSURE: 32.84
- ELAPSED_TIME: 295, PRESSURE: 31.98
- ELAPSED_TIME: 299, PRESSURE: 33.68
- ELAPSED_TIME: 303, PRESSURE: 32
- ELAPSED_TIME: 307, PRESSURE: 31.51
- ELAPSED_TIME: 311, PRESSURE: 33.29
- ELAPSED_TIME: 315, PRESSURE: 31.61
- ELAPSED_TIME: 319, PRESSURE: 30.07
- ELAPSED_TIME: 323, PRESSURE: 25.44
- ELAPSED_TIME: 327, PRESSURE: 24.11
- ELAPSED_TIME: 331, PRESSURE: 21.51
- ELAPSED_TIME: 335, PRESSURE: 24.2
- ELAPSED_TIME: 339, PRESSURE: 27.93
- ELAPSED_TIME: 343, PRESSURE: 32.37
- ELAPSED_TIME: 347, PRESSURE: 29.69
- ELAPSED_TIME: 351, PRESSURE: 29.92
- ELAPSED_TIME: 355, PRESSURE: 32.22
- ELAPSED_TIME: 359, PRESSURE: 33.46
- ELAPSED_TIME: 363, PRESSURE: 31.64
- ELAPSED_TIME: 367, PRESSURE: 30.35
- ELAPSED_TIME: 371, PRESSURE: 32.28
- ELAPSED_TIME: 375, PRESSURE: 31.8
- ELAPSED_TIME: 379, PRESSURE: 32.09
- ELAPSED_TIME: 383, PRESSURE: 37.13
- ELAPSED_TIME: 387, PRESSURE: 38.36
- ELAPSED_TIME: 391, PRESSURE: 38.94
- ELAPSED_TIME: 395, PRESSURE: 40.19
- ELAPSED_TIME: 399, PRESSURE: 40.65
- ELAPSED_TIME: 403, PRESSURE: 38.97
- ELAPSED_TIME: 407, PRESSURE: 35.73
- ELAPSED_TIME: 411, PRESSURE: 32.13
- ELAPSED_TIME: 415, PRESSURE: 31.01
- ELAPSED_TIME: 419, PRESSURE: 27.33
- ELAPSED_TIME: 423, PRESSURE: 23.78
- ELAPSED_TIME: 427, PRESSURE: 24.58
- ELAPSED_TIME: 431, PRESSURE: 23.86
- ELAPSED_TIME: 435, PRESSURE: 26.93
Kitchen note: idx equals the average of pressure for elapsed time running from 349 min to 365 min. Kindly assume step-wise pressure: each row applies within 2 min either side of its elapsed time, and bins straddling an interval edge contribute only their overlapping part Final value 31.8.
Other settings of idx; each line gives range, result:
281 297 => 31.3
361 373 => 31.4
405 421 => 31.6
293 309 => 32.3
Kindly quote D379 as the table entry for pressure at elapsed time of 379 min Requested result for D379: 32.09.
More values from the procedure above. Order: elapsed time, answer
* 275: 29.15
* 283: 30.14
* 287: 30.4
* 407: 35.73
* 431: 23.86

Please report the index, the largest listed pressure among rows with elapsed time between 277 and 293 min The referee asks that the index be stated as 32.84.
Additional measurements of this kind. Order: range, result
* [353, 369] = 33.46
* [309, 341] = 33.29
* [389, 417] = 40.65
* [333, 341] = 27.93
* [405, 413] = 35.73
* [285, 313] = 33.68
